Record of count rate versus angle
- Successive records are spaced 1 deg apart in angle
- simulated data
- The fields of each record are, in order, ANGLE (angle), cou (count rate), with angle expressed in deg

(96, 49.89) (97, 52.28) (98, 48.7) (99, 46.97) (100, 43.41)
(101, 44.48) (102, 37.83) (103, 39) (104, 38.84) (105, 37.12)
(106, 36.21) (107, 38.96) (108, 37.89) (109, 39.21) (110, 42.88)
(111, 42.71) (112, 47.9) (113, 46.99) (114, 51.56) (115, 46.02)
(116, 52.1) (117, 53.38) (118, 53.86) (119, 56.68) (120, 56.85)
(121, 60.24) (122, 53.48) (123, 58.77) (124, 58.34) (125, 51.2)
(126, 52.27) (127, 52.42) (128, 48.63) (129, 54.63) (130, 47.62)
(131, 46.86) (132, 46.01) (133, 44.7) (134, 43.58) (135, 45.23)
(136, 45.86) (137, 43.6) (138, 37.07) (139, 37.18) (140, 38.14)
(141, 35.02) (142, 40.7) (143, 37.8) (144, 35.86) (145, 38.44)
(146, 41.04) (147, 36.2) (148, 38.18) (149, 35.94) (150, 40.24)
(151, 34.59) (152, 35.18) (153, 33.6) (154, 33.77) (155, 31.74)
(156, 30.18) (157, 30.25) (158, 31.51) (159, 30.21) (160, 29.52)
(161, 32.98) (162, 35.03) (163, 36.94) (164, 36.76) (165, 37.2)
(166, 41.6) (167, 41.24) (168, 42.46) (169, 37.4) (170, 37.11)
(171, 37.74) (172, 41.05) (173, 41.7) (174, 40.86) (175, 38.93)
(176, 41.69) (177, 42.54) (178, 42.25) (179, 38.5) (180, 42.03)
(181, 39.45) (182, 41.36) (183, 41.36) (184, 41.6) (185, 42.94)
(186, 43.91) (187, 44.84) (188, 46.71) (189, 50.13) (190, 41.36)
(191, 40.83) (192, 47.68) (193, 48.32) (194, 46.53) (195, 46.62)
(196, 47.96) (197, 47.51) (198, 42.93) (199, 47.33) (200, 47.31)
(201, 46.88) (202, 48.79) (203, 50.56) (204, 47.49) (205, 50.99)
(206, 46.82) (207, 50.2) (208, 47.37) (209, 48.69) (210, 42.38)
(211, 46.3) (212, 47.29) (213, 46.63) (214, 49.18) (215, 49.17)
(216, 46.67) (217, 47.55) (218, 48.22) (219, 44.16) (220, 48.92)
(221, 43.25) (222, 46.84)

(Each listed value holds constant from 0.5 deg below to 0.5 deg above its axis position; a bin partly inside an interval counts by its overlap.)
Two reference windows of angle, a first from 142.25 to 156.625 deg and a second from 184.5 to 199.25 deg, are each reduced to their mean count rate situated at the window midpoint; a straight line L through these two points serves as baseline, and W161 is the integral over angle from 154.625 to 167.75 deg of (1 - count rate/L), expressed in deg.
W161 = 1.5 deg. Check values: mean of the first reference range 35.9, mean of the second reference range 45.7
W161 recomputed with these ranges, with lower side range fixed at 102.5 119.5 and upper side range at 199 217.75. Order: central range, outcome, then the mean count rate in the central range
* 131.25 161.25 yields 5.61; 37.3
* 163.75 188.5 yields 3.08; 41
